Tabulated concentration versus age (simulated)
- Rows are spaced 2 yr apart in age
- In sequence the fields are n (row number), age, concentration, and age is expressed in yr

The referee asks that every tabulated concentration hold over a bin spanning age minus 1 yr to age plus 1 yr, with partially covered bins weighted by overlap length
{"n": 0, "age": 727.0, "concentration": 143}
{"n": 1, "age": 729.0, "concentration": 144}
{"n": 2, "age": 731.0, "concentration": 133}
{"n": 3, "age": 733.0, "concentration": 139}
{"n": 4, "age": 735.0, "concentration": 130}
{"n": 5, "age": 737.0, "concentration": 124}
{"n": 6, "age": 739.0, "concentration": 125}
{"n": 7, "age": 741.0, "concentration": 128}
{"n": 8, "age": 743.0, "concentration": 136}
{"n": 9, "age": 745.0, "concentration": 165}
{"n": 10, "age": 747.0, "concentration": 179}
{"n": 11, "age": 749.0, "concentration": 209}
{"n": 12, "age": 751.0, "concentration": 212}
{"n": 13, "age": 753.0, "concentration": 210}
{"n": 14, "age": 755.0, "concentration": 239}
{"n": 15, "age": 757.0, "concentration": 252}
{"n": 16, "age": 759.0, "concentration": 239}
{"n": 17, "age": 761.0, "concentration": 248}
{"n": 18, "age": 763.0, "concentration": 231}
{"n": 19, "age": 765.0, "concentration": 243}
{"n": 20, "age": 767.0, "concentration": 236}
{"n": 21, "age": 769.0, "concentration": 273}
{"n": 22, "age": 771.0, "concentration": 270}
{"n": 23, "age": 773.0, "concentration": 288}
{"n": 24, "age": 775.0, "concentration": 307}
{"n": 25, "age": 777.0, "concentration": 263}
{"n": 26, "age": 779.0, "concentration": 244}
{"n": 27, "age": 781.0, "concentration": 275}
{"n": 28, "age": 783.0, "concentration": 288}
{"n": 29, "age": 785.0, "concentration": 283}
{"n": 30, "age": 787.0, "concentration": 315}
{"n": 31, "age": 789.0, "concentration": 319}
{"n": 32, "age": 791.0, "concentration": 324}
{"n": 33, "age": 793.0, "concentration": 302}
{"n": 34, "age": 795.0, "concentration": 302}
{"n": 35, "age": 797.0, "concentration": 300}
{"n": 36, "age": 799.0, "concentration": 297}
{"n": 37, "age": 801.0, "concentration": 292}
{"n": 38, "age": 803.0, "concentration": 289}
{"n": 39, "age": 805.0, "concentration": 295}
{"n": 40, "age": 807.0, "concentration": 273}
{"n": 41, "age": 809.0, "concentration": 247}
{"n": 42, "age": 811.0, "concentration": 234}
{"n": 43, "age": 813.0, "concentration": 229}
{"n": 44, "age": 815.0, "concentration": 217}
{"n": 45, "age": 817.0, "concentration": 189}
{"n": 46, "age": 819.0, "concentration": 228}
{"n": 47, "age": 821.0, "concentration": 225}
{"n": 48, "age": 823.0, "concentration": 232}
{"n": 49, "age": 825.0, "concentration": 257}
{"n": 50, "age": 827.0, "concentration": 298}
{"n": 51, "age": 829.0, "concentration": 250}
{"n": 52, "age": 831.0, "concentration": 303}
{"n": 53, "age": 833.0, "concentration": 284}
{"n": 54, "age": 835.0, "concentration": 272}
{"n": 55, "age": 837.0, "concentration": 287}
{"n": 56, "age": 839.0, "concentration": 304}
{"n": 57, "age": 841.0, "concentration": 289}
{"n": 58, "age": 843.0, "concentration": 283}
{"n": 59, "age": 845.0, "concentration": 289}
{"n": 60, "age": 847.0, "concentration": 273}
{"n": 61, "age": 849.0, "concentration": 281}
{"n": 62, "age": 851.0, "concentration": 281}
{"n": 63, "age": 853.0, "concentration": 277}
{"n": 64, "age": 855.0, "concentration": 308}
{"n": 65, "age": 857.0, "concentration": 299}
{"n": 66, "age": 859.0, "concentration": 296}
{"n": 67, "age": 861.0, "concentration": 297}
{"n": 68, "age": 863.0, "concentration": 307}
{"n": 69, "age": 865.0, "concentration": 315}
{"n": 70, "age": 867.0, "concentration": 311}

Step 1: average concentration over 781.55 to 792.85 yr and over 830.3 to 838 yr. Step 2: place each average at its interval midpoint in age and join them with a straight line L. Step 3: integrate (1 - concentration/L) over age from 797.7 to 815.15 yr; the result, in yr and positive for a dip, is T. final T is 1.8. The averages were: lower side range 304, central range 267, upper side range 286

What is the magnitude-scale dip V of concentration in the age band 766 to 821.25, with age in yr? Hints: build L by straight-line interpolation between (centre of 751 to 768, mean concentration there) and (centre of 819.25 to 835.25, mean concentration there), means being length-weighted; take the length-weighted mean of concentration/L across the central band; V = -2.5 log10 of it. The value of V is -0.10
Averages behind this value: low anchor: 236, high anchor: 263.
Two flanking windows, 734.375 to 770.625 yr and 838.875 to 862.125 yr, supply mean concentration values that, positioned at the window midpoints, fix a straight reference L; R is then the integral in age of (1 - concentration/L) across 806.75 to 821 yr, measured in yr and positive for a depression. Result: 1.53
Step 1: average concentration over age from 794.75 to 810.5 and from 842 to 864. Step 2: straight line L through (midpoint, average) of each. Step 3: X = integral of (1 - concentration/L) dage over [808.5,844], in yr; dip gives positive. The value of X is 3.7 yr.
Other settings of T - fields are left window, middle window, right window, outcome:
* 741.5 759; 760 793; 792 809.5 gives -3.9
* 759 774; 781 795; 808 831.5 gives -3.0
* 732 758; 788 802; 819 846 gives -4.6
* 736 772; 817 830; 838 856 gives 1.1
